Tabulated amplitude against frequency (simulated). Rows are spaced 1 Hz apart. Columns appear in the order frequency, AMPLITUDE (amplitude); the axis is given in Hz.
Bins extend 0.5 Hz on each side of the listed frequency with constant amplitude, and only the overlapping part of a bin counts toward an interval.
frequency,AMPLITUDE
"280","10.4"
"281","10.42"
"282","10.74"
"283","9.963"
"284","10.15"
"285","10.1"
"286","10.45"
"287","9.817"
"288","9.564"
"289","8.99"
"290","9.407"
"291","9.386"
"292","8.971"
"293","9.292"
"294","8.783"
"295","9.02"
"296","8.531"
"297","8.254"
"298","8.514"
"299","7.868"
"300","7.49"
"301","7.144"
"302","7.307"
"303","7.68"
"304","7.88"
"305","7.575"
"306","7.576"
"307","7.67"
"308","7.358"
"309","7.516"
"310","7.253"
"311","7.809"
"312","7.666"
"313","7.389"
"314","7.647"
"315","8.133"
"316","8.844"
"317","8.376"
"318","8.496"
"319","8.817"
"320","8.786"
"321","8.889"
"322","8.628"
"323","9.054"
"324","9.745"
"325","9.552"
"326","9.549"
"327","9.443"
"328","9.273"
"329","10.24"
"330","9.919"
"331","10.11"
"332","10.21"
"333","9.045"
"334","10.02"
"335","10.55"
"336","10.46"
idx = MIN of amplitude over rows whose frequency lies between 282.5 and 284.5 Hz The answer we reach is 9.963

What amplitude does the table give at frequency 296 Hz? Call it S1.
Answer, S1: 8.531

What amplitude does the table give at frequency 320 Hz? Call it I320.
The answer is 8.786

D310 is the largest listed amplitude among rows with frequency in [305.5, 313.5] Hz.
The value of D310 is 7.809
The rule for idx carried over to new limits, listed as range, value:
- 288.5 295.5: 8.783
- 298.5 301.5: 7.144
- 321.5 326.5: 8.628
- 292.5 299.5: 7.868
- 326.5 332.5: 9.273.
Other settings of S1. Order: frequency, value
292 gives 8.971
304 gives 7.88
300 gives 7.49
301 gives 7.144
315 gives 8.133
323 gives 9.054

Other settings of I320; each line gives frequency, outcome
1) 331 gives 10.11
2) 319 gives 8.817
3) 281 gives 10.42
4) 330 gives 9.919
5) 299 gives 7.868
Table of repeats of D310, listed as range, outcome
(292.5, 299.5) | 9.292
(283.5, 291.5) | 10.45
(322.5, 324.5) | 9.745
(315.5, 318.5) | 8.844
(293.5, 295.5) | 9.02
